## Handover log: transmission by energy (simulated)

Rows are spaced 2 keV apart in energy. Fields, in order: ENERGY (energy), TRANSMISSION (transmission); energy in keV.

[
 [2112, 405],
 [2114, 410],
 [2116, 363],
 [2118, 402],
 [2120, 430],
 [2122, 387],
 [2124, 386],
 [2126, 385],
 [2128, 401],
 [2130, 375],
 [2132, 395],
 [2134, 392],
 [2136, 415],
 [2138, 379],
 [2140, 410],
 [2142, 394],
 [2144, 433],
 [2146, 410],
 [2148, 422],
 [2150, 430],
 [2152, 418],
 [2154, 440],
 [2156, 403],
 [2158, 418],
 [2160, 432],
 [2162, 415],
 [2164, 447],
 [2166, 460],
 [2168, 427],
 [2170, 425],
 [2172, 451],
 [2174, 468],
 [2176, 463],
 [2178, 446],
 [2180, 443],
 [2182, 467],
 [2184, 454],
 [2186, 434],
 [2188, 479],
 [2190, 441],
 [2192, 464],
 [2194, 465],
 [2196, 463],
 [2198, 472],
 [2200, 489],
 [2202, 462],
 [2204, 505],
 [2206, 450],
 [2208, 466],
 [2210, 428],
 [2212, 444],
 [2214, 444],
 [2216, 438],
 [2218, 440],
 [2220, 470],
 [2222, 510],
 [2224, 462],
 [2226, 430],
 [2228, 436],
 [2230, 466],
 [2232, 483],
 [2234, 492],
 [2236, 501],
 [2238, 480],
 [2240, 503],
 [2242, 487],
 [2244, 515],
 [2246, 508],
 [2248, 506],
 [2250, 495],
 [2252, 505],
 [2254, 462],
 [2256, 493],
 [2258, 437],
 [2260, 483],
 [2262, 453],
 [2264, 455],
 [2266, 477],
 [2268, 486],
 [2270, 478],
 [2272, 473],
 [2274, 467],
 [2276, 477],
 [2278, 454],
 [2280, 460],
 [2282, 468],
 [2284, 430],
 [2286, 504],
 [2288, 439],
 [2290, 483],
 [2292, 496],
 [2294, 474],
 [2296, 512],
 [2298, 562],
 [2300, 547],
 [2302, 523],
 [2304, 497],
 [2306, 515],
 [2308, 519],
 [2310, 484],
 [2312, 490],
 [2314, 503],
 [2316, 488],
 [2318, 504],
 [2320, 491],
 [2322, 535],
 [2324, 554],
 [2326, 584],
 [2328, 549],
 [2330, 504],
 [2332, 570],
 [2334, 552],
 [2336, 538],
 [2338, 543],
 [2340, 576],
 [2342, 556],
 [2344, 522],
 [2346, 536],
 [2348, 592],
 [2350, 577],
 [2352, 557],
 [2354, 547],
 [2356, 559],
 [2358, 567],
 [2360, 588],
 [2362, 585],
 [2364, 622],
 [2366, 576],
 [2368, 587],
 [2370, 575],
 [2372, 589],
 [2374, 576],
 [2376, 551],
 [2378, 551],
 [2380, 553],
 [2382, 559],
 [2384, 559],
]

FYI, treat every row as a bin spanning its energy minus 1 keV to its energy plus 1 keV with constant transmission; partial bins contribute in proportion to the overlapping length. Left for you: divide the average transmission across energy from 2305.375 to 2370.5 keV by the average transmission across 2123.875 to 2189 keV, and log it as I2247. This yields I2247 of 1.29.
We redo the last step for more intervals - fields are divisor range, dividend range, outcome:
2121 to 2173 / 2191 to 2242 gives 1.13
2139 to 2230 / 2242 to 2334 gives 1.11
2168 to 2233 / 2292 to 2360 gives 1.17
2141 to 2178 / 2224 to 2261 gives 1.12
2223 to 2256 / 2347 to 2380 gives 1.19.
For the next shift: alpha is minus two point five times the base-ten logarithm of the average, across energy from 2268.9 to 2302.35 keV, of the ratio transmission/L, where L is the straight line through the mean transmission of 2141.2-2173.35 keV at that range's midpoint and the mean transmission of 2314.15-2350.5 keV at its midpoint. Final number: 0.06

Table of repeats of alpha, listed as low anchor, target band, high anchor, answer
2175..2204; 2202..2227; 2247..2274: 0.02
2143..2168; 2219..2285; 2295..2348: 0.02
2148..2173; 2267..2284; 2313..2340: 0.08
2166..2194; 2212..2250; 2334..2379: 0.02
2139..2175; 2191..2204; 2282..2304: -0.06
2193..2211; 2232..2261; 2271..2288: -0.06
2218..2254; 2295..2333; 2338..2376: 0.03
